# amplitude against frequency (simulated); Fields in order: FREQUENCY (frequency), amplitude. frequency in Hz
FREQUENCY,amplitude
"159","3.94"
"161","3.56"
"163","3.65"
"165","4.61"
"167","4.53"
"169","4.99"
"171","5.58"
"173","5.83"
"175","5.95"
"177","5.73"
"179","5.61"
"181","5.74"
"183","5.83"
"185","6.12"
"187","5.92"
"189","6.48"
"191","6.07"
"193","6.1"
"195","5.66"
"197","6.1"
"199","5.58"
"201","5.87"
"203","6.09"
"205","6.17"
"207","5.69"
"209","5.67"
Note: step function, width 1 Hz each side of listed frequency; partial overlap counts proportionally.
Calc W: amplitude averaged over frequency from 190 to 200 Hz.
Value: 5.9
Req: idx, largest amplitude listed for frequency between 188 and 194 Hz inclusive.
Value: 6.48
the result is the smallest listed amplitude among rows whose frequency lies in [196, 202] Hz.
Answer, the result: 5.58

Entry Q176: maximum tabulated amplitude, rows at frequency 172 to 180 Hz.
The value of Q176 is 5.95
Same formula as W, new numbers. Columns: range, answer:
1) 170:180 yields 5.74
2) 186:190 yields 6.2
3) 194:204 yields 5.86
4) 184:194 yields 6.14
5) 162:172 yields 4.67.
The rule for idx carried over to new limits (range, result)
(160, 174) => 5.83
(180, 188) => 6.12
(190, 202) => 6.1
